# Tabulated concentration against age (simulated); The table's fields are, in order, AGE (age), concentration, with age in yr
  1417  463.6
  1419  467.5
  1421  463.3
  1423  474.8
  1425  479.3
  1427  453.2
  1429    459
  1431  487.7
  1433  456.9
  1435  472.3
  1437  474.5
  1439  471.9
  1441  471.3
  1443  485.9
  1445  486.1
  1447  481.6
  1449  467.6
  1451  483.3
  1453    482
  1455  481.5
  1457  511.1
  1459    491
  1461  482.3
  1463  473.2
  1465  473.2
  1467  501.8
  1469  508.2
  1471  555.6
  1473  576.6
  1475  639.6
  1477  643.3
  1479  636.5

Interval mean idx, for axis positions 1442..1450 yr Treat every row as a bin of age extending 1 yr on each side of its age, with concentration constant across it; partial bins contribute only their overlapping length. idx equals 480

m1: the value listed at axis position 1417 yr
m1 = 463.6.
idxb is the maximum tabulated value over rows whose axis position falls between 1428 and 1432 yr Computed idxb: 487.7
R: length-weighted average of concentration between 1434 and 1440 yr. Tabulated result 473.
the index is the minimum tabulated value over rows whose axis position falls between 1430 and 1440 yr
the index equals 456.9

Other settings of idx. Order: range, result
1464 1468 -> 488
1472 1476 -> 608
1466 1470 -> 505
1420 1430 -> 466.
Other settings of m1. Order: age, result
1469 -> 508.2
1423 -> 474.8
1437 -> 474.5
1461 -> 482.3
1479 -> 636.5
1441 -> 471.3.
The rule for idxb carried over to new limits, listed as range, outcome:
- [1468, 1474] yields 576.6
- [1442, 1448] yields 486.1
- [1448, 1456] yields 483.3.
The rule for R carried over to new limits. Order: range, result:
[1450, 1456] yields 482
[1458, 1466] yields 480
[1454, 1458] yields 496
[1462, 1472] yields 502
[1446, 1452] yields 478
